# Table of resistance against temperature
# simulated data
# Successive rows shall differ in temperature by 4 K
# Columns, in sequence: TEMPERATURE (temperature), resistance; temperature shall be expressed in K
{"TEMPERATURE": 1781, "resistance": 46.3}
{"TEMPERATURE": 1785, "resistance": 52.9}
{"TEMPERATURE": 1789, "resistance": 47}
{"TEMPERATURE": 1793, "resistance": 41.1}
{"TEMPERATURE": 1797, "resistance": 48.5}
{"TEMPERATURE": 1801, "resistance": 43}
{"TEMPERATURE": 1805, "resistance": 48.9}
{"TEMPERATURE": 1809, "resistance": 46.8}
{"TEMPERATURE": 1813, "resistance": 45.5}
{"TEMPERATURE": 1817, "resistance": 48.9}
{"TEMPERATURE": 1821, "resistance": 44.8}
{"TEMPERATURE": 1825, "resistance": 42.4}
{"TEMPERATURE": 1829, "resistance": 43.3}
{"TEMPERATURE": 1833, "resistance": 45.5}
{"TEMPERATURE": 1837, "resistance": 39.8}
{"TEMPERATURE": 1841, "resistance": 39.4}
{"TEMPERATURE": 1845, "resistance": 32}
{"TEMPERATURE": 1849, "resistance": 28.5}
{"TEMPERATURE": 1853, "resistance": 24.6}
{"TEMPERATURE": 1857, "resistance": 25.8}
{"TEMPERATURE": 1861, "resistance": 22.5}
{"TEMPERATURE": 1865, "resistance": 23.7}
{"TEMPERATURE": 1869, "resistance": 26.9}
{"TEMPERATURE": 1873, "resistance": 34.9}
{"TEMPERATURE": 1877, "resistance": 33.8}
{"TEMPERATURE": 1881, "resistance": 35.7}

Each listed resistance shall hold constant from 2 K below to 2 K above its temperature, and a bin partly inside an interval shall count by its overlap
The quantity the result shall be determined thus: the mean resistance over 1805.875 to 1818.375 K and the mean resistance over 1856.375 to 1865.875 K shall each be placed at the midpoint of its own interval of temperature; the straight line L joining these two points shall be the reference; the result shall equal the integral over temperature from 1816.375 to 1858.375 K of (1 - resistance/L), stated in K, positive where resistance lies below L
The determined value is -2.6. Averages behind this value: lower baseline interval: 47.1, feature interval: 37.5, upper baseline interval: 23.8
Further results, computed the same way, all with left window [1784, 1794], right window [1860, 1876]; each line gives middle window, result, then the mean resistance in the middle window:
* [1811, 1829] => -2.63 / 45.2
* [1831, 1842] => -1.98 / 41.8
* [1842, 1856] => 1.50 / 29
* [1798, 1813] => -1.18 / 46.3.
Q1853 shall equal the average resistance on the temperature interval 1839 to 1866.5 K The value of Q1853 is 28.2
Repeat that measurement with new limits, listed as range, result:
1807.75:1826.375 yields 45.7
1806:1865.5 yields 37.4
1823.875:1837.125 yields 43.2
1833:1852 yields 35.5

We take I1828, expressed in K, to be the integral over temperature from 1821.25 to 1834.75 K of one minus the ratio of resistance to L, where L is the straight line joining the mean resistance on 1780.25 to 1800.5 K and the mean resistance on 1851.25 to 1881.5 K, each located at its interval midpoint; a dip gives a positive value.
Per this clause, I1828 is -2.2 K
